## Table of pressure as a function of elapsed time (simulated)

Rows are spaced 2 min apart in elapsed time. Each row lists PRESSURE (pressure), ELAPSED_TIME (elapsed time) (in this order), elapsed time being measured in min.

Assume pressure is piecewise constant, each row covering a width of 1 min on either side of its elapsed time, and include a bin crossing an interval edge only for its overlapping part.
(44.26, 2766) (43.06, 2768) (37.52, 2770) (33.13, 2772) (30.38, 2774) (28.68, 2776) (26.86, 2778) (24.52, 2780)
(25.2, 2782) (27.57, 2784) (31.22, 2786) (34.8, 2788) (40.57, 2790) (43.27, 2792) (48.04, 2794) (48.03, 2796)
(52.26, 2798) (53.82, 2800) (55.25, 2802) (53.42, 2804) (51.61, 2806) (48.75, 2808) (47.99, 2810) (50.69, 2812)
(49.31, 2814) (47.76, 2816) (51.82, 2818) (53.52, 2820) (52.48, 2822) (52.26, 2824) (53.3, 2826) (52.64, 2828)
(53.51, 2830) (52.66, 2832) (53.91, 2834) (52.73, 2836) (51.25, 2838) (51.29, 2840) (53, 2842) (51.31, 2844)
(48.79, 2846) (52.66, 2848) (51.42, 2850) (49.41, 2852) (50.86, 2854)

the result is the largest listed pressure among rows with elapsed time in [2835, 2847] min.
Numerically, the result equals 53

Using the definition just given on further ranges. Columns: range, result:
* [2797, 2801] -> 53.82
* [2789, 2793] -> 43.27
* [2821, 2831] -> 53.51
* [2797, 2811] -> 55.25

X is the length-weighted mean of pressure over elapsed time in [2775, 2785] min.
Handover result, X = 26.6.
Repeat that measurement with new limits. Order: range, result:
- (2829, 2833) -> 53.1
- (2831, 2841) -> 52.4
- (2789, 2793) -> 41.9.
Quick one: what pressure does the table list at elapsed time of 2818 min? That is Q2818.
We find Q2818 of 51.82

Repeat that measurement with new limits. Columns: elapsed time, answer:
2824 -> 52.26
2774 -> 30.38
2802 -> 55.25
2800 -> 53.82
